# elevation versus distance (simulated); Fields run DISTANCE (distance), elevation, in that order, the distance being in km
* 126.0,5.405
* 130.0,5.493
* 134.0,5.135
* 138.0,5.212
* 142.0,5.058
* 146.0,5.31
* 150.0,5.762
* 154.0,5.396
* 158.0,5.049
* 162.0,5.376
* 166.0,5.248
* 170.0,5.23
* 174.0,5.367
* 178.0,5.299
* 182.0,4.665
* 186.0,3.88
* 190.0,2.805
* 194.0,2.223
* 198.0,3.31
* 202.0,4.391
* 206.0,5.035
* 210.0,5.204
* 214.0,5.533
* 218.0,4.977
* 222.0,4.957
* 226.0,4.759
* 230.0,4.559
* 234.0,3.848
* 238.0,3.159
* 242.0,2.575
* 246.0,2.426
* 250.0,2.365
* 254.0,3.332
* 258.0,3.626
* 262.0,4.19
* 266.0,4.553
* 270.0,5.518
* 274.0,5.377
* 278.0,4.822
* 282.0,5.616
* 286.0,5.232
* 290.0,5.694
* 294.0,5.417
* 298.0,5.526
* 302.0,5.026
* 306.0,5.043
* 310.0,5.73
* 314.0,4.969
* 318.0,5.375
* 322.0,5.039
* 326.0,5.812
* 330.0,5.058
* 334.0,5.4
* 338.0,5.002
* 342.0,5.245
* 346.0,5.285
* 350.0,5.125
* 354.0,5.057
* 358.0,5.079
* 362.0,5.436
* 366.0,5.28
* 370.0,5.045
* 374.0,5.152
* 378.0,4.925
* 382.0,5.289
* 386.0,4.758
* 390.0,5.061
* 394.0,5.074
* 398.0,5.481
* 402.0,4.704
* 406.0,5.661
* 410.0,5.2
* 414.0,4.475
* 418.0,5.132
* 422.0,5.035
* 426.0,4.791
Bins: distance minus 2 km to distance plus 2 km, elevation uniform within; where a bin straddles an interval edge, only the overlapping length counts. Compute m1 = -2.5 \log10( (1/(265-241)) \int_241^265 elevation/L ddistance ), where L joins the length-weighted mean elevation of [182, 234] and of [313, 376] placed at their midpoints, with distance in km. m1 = 0.407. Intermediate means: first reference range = 4.3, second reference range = 5.21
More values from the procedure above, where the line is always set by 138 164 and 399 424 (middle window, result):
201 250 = 0.24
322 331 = -0.05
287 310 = -0.04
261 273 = 0.07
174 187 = 0.11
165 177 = 0.00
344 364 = -0.02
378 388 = 0.02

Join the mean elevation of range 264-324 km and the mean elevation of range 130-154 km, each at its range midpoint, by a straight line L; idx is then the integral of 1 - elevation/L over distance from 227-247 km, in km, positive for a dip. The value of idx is 7.0 km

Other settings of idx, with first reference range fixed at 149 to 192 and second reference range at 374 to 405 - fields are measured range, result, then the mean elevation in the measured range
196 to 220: 0.90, 4.74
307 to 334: -1.67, 5.33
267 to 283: -0.93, 5.27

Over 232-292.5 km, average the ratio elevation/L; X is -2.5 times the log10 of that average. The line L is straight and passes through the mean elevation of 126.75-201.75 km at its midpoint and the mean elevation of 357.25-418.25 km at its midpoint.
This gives 0.18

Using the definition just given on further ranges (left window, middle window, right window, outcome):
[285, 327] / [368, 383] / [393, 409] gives 0.037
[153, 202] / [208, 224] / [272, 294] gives -0.083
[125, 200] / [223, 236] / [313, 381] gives 0.118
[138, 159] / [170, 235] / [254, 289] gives 0.143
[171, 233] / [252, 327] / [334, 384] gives -0.038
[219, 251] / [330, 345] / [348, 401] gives -0.101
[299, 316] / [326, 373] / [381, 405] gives -0.013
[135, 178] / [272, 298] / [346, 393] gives -0.038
